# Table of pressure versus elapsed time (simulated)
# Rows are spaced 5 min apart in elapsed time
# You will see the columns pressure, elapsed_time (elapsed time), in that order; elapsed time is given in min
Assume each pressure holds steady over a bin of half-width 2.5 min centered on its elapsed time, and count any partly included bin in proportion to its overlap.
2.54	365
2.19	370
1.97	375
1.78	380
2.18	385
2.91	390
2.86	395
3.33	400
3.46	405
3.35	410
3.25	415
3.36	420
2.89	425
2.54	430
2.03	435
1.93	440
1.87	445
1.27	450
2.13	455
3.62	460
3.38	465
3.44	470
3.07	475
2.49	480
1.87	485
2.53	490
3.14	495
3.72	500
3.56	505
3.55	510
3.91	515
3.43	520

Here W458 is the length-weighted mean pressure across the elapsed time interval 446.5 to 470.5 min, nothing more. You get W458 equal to 2.67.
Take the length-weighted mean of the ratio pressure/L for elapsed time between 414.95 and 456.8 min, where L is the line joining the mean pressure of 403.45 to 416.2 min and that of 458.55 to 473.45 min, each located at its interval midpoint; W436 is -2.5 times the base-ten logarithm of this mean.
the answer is 0.41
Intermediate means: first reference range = 3.36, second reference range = 3.44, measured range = 2.32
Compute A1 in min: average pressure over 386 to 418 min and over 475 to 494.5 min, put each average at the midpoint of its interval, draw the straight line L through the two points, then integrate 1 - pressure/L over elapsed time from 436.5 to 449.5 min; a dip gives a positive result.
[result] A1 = 4.6 min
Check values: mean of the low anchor 3.15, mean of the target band 1.81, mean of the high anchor 2.48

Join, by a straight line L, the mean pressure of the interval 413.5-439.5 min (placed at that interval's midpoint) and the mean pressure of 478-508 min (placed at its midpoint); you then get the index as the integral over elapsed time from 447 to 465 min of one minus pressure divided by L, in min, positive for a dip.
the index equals 2.18 min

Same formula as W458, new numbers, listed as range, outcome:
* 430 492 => 2.47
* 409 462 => 2.54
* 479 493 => 2.31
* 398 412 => 3.38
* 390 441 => 2.93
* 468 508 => 2.98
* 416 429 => 3.07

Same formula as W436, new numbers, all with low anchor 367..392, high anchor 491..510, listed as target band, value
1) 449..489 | 0.14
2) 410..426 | -0.24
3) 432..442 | 0.35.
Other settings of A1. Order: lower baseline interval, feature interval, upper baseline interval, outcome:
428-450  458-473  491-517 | -5.0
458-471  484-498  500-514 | 3.7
